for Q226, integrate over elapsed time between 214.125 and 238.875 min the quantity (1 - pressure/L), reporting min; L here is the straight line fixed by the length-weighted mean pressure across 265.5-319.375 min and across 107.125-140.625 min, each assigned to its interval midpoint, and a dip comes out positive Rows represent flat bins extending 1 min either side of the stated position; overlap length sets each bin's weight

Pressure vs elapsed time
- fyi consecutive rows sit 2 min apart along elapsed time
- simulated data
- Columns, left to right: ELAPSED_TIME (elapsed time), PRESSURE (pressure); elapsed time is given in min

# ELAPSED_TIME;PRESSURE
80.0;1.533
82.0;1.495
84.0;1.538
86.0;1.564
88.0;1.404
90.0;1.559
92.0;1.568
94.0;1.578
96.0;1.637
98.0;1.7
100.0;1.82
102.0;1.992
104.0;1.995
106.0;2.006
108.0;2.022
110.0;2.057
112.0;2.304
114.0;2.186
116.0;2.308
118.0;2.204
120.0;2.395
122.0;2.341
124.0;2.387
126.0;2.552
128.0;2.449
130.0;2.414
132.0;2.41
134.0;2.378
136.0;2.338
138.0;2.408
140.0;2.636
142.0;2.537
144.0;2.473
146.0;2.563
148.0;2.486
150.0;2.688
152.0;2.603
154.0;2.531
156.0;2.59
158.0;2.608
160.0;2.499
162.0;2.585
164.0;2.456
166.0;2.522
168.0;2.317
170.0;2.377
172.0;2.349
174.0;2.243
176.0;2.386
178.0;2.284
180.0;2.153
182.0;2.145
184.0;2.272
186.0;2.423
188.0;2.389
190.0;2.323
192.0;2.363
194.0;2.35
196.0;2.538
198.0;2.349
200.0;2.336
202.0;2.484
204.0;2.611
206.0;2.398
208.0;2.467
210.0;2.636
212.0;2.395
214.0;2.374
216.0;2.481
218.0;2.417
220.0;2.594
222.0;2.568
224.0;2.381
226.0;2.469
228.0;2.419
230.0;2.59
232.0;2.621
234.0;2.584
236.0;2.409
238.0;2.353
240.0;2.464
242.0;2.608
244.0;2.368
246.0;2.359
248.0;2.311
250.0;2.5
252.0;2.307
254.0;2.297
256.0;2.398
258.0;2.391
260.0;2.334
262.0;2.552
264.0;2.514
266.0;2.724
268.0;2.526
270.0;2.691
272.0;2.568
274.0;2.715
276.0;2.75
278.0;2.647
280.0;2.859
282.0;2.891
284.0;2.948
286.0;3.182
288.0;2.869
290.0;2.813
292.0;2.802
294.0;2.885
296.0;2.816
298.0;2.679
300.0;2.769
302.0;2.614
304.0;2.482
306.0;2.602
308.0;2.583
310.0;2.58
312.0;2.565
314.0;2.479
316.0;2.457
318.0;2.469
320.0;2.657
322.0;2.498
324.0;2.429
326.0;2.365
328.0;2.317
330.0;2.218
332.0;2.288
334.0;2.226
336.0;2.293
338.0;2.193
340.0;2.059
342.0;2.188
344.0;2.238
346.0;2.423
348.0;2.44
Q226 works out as 0.7 min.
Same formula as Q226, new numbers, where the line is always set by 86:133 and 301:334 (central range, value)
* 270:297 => -4.8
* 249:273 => -1.3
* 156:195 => -3.5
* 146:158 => -2.5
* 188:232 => -4.1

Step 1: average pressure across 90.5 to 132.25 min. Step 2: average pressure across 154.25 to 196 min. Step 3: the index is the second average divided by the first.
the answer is 1.14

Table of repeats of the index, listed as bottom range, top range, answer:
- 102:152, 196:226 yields 1.05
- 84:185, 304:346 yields 1.07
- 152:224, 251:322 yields 1.09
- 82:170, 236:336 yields 1.16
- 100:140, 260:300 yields 1.21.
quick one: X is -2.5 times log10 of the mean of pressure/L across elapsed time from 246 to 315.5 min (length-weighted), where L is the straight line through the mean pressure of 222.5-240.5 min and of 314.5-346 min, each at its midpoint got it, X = -0.10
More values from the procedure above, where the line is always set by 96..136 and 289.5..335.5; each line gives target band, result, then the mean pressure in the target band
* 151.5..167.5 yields -0.12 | 2.54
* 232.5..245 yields -0.03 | 2.47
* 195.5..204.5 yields -0.05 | 2.45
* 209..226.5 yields -0.05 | 2.48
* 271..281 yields -0.10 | 2.71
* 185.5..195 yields -0.02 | 2.37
